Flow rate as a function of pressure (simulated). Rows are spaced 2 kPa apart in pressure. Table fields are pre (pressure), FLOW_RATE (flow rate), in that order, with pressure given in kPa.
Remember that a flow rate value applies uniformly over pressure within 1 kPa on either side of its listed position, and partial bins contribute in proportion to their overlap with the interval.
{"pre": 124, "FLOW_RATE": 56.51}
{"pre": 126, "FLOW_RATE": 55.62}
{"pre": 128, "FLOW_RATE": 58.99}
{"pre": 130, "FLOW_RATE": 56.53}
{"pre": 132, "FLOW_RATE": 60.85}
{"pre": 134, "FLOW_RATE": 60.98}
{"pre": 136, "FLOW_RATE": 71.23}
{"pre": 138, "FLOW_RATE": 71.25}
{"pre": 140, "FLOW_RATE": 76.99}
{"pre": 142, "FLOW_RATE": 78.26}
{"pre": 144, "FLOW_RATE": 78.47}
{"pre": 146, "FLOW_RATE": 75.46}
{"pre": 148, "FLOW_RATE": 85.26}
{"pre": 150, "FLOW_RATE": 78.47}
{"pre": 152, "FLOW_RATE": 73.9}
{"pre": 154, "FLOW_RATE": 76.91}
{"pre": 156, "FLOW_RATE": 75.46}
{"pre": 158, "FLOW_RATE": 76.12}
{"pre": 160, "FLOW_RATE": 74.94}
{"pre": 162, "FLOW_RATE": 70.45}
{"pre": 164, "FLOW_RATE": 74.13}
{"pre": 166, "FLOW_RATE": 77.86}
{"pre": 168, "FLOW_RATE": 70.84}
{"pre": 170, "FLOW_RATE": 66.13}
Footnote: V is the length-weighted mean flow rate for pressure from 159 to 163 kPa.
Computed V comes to 72.7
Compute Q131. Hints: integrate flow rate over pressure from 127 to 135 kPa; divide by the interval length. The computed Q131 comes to 59.3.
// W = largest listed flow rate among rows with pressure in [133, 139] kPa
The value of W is 71.25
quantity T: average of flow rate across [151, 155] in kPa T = 75.4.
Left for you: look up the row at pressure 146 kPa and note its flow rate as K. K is 75.46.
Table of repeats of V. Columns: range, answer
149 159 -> 76.2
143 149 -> 79.7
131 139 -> 66.1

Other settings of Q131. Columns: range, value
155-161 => 75.5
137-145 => 76.2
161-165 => 72.3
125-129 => 57.3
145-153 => 78.3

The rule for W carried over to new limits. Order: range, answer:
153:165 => 76.91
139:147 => 78.47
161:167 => 77.86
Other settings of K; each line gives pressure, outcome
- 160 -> 74.94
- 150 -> 78.47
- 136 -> 71.23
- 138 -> 71.25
